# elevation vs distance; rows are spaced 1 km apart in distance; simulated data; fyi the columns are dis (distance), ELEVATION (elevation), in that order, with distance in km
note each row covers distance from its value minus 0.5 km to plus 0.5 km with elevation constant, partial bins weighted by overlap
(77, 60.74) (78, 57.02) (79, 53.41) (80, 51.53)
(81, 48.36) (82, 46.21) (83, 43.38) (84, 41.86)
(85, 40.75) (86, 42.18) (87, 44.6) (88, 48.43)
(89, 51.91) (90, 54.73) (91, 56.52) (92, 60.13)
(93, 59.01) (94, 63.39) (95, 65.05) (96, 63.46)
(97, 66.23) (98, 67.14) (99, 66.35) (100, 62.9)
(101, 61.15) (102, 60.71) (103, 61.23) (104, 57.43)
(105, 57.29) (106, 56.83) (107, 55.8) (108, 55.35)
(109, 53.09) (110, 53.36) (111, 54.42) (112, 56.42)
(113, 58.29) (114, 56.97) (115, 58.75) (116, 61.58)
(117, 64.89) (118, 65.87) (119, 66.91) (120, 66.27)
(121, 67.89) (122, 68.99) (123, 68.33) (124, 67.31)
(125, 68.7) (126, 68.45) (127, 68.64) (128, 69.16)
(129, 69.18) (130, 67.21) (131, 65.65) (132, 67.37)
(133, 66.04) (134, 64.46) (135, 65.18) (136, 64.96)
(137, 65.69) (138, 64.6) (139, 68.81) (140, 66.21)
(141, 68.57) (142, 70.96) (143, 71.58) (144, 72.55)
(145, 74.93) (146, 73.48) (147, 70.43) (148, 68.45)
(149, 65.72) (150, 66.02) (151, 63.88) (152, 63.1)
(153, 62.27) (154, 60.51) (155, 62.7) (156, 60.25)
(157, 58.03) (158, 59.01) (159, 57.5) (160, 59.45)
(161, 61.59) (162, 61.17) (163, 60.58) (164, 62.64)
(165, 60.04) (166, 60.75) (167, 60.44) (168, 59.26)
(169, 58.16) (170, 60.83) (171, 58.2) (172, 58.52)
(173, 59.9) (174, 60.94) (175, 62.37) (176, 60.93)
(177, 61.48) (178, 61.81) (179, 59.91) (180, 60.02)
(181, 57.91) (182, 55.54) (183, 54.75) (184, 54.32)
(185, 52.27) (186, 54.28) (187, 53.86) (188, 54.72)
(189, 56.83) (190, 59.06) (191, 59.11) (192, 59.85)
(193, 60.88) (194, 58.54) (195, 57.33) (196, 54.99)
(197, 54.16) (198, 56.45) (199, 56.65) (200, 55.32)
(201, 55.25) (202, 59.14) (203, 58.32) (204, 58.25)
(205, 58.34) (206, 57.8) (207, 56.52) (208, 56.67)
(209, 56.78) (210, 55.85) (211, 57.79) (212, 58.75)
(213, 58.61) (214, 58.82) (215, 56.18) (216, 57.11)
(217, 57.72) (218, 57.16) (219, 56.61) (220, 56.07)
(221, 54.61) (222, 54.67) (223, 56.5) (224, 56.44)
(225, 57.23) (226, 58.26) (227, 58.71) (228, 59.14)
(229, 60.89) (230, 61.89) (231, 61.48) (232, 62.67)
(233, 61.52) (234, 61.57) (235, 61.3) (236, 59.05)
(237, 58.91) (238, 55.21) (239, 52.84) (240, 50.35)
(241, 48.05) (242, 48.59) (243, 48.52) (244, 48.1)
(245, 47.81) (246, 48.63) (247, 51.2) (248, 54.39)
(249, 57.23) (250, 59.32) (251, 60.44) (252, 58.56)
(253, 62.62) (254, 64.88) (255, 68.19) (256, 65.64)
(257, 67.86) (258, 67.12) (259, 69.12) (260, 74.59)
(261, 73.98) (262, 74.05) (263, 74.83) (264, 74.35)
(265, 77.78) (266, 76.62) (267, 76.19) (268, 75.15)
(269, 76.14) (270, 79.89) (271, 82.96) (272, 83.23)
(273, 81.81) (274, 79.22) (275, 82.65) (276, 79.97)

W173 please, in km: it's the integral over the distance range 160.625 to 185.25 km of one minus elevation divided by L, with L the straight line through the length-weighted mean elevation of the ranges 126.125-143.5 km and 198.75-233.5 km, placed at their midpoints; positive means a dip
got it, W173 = 1.4 km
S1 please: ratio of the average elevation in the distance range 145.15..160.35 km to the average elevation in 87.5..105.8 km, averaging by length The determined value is 1.06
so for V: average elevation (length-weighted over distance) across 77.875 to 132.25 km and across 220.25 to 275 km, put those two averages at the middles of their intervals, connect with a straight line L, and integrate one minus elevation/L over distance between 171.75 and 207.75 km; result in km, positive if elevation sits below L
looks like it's 2.4 km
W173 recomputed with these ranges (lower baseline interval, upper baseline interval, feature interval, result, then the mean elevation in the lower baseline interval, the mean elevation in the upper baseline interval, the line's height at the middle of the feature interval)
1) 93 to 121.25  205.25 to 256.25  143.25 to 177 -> -1.9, 60.8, 57.1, 59.2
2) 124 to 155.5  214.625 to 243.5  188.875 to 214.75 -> 1.1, 67.3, 56.9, 60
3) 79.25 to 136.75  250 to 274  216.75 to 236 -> 3.0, 59.7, 72.3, 69.4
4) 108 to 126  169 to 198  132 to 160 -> -2.5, 62.2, 58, 60.4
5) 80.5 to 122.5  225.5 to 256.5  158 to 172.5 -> -0.6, 57.4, 57.3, 57.4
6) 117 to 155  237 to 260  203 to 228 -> 1.3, 67.3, 57.5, 60.3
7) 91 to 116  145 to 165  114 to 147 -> -3.1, 59.6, 63.2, 61.5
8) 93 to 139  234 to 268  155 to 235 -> 5.3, 63.2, 61.9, 62.5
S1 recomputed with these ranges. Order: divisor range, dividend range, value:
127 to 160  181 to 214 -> 0.86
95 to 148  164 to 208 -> 0.90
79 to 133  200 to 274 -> 1.04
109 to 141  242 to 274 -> 1.04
